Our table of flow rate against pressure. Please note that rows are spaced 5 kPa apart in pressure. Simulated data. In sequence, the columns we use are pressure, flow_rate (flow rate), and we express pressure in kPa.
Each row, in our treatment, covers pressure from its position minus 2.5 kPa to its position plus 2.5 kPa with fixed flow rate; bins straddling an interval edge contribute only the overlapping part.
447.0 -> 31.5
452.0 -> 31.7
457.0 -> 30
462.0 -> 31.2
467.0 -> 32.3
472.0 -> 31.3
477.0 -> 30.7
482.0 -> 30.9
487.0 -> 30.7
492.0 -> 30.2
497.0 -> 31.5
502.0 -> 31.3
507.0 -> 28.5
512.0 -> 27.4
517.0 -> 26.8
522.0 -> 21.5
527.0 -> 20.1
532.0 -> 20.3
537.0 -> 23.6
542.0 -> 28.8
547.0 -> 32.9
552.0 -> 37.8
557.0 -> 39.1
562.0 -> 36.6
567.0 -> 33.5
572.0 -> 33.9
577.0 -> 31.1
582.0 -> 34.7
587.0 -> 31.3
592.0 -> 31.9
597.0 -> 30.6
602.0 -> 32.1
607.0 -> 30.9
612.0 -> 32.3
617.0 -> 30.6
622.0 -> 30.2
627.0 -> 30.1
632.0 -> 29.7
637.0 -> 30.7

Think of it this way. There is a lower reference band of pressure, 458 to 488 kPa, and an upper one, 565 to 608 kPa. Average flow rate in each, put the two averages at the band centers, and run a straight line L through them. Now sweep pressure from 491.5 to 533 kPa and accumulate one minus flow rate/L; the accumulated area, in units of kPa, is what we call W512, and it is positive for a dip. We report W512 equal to 6.7 kPa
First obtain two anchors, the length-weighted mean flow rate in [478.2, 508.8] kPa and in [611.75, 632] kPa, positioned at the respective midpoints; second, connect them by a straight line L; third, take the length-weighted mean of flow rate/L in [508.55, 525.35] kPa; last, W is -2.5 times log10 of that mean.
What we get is 0.211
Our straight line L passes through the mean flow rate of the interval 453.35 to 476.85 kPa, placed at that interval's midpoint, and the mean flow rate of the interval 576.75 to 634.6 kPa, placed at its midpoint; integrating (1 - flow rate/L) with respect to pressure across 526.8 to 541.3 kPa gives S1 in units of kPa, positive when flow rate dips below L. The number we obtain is 4.1 kPa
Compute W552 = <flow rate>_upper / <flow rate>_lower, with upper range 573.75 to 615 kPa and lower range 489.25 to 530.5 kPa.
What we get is 1.2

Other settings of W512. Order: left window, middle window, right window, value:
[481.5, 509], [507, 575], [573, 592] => 4.7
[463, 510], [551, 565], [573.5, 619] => -2.8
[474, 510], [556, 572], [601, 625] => -2.5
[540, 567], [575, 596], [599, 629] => 0.5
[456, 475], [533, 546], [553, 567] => 3.5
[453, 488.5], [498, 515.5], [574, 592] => 1.3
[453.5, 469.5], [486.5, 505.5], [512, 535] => -3.1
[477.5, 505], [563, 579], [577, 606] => -0.8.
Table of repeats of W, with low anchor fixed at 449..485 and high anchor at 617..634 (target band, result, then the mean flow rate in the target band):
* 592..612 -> -0.04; 31.4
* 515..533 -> 0.35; 22.2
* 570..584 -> -0.09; 33.2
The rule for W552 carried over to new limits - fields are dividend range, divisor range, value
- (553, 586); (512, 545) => 1.45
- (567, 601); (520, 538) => 1.53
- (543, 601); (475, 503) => 1.09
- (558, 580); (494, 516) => 1.16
